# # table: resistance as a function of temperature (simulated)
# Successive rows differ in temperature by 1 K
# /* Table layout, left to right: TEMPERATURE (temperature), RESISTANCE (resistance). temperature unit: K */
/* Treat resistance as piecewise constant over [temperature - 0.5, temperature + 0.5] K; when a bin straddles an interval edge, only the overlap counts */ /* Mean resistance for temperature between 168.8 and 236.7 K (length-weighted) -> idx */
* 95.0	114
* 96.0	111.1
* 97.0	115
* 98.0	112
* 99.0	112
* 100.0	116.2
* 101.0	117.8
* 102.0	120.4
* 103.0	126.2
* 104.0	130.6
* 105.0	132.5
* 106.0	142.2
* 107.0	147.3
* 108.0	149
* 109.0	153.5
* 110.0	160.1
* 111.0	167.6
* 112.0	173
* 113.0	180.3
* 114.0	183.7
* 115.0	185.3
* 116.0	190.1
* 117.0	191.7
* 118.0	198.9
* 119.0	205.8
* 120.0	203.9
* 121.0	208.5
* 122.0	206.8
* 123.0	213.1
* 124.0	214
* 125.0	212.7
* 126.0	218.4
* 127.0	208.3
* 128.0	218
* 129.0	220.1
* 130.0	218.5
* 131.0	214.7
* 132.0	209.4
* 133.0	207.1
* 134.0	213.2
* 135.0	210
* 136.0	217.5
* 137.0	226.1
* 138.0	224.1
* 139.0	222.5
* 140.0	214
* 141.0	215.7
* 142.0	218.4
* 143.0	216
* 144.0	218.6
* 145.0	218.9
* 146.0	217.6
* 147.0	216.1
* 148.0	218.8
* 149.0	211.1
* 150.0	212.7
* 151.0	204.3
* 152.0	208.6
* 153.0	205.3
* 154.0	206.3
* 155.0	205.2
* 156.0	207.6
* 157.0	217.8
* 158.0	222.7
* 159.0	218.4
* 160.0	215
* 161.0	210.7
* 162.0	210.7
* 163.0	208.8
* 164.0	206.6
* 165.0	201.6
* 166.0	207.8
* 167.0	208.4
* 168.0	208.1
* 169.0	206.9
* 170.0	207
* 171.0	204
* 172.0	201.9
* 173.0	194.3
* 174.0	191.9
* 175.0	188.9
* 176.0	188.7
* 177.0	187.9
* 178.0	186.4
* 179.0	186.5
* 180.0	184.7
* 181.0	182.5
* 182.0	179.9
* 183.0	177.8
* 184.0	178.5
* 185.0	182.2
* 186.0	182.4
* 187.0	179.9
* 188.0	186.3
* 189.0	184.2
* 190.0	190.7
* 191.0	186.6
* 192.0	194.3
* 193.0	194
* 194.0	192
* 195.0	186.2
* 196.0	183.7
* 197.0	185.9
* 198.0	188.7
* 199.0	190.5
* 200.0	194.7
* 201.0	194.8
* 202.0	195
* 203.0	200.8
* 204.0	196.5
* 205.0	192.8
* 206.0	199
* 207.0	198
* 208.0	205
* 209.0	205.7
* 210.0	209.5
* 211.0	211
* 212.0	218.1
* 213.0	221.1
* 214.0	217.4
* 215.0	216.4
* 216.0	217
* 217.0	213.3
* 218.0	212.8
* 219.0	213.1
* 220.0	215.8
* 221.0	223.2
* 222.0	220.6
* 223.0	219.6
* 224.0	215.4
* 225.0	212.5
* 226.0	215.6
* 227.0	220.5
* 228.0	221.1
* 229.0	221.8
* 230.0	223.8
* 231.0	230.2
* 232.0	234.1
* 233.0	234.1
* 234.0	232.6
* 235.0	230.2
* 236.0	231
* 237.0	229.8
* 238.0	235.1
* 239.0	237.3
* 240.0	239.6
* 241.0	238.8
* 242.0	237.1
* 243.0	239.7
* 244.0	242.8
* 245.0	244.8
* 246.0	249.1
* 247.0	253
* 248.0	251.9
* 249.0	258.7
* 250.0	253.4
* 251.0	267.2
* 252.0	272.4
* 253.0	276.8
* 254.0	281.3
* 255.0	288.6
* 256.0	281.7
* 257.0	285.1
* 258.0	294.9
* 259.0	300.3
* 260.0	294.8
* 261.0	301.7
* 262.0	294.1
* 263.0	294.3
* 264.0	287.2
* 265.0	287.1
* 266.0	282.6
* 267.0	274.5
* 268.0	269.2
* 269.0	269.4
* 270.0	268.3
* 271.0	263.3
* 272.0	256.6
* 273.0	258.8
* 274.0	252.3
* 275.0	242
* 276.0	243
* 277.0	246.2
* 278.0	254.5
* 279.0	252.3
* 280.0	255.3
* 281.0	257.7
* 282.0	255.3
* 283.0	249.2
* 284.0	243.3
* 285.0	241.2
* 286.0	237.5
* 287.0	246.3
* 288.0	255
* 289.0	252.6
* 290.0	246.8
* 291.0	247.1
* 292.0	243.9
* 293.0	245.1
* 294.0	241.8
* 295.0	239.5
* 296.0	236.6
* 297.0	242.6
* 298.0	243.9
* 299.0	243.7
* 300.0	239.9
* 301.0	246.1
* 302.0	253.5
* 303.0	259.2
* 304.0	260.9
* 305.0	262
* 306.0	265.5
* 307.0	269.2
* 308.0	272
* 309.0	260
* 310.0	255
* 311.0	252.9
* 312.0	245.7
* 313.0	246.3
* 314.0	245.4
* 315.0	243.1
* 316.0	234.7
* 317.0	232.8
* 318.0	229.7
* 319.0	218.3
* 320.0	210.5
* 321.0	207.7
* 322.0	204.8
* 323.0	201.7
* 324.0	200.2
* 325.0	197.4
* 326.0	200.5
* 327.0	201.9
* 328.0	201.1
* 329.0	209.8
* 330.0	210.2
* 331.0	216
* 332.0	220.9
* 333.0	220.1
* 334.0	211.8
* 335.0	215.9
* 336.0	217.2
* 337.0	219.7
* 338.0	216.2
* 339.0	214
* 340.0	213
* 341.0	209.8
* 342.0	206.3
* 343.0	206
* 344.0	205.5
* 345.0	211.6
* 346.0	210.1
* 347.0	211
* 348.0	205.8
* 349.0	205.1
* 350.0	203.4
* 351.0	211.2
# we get 203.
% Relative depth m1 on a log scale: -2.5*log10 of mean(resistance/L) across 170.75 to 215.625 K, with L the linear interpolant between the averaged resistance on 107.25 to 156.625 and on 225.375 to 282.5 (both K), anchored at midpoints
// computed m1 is 0.19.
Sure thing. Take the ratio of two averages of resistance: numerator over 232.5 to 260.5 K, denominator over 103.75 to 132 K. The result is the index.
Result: 1.36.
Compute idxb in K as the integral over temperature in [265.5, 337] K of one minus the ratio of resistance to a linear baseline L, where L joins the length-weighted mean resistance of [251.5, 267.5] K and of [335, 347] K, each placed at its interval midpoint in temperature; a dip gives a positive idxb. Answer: 2.3 K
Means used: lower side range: 287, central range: 241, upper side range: 212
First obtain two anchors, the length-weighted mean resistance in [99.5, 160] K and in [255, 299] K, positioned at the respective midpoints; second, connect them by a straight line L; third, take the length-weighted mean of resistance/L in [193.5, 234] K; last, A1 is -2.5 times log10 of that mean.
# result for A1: 0.117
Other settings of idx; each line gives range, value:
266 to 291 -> 254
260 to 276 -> 273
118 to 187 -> 206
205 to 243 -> 221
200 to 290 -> 242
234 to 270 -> 265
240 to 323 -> 255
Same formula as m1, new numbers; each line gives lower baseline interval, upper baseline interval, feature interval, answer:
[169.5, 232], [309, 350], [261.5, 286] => -0.239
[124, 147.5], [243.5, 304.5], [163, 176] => 0.127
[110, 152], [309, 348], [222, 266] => -0.181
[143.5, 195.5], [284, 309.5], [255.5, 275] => -0.175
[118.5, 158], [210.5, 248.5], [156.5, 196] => 0.123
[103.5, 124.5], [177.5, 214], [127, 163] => -0.169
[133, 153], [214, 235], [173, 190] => 0.180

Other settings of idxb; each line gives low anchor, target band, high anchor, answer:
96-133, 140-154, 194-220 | -2.3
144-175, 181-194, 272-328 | 1.8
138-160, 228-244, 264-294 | 0.6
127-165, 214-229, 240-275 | 2.0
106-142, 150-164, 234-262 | 0.3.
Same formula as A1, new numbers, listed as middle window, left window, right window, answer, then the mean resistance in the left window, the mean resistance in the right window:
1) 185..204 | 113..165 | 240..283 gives 0.237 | 211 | 266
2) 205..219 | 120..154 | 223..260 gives 0.132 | 214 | 247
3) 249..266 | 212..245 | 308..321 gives -0.228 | 226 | 240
